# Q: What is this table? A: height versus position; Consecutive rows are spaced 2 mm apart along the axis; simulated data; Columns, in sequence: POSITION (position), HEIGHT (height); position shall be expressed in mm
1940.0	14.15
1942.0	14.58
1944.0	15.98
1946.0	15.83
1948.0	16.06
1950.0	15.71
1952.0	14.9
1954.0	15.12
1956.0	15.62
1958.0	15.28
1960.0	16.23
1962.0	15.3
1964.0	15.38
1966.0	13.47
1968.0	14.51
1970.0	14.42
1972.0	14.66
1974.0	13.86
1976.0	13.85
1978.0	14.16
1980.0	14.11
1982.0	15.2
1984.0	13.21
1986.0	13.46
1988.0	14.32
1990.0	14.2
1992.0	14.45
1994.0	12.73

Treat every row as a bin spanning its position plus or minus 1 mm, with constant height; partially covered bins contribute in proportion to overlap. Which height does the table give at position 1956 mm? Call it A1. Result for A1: 15.62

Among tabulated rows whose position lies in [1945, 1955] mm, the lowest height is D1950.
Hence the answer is 14.9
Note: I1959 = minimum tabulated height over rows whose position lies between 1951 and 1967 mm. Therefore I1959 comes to 13.47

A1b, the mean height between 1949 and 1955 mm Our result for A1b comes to 15.2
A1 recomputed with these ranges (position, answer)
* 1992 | 14.45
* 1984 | 13.21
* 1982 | 15.2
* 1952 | 14.9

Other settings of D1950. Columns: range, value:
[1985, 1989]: 13.46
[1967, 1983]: 13.85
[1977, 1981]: 14.11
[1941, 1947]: 14.58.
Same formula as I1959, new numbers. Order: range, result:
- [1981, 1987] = 13.21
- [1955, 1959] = 15.28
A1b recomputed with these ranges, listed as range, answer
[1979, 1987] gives 14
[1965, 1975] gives 14.2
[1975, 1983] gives 14.3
